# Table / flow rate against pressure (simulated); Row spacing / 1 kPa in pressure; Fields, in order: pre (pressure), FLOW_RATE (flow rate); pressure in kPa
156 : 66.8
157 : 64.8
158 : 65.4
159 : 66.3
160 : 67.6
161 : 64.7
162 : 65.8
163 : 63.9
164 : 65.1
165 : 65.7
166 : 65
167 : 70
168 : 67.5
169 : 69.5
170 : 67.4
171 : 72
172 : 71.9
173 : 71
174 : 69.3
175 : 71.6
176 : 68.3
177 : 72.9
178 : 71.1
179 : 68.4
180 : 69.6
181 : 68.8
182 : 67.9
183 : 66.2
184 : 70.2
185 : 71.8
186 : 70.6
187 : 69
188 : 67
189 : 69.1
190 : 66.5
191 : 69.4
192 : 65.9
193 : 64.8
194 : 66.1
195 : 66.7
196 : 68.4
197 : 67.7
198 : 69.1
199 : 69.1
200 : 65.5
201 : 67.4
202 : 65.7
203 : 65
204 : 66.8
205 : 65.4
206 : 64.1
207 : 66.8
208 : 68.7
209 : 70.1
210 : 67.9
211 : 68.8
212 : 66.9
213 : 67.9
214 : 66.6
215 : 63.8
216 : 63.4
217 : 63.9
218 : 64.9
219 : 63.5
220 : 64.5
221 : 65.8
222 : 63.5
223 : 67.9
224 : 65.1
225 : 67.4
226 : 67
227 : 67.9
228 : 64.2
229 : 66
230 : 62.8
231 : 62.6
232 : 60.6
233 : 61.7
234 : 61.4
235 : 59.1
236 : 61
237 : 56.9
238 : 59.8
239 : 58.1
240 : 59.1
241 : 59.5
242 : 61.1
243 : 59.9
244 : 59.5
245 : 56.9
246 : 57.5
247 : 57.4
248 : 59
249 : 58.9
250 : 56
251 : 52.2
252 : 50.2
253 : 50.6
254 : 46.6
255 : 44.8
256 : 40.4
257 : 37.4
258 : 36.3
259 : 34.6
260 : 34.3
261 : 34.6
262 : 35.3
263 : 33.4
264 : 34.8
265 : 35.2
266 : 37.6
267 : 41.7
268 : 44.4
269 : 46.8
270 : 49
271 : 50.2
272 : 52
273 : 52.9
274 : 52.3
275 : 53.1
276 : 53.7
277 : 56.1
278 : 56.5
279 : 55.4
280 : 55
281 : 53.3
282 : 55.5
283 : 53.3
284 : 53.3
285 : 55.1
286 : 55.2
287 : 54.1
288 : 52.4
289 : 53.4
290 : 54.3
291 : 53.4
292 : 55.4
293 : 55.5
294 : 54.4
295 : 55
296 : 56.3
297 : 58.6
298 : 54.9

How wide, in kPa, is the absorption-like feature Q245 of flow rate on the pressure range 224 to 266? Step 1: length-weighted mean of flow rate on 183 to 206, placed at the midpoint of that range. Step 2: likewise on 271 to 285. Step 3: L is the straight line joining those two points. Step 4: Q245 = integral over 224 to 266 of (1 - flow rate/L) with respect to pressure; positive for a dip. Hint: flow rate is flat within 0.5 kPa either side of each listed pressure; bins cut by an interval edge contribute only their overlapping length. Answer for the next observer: 4.5 kPa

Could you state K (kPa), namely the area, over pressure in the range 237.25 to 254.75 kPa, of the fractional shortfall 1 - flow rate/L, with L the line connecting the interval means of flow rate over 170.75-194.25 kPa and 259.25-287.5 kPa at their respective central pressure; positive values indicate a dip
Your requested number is -0.7 kPa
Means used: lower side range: 69.1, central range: 56.4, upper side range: 47.9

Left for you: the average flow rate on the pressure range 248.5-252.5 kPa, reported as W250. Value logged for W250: 54.3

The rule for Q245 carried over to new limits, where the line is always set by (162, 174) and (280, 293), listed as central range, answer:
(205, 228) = -1.4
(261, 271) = 2.9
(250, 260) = 2.4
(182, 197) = -0.6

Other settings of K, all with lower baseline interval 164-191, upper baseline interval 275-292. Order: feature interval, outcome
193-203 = -0.1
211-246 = -0.5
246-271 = 5.9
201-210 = -0.2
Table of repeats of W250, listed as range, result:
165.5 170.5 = 67.9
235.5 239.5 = 59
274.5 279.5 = 55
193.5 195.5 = 66.4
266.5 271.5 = 46.4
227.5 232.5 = 63.2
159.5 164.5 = 65.4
